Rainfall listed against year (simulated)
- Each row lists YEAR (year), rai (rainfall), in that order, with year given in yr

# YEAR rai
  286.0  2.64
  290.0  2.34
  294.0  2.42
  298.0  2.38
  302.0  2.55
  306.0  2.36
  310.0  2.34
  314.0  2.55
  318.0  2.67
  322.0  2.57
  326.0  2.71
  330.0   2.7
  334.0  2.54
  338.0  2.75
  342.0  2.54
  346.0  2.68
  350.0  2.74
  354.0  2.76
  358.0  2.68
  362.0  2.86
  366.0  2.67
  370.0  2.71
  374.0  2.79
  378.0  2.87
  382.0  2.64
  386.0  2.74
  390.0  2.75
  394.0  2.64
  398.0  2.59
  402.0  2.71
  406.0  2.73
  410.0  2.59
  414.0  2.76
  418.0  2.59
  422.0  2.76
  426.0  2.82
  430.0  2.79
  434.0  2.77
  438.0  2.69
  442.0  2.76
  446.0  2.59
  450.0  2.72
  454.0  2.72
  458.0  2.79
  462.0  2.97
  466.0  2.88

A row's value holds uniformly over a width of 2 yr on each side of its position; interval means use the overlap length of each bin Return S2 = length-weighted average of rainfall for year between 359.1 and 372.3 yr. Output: 2.74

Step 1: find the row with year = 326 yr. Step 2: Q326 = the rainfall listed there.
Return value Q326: 2.71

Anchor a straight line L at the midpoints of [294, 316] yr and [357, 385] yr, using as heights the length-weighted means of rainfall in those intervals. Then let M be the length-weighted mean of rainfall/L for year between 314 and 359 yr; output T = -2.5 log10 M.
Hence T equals -0.03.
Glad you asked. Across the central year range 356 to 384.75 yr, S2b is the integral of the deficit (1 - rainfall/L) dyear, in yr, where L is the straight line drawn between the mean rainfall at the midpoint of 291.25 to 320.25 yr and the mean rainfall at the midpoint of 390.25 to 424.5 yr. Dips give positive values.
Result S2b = -1.61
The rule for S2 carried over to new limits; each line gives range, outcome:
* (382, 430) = 2.7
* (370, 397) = 2.73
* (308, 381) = 2.67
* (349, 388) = 2.75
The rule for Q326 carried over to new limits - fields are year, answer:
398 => 2.59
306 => 2.36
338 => 2.75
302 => 2.55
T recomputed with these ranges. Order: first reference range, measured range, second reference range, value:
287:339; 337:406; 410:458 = -0.04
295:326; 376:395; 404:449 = -0.04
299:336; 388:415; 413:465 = 0.00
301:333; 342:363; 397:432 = -0.04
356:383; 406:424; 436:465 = 0.03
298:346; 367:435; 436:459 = -0.03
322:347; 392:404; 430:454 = 0.02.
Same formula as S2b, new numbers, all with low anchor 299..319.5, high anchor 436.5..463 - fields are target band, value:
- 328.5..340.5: -0.6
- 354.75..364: -0.7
